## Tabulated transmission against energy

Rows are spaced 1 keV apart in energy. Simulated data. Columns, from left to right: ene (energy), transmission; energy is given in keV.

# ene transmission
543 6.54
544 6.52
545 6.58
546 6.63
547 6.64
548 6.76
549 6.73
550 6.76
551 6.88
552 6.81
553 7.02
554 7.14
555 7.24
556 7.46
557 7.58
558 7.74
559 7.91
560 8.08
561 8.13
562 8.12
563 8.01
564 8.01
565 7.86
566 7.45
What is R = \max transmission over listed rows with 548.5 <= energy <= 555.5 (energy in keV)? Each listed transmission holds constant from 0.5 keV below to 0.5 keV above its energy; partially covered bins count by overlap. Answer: 7.24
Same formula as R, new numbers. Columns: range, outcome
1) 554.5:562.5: 8.13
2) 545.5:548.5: 6.76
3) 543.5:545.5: 6.58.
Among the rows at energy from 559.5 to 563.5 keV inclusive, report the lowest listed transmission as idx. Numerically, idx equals 8.01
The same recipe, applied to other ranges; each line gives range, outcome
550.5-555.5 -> 6.81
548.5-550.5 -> 6.73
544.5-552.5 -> 6.58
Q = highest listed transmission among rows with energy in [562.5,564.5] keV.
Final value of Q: 8.01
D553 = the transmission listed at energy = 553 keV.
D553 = 7.02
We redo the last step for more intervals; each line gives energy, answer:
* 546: 6.63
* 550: 6.76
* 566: 7.45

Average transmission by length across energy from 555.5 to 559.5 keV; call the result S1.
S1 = 7.67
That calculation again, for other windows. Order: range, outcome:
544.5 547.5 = 6.62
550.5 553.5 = 6.9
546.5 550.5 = 6.72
